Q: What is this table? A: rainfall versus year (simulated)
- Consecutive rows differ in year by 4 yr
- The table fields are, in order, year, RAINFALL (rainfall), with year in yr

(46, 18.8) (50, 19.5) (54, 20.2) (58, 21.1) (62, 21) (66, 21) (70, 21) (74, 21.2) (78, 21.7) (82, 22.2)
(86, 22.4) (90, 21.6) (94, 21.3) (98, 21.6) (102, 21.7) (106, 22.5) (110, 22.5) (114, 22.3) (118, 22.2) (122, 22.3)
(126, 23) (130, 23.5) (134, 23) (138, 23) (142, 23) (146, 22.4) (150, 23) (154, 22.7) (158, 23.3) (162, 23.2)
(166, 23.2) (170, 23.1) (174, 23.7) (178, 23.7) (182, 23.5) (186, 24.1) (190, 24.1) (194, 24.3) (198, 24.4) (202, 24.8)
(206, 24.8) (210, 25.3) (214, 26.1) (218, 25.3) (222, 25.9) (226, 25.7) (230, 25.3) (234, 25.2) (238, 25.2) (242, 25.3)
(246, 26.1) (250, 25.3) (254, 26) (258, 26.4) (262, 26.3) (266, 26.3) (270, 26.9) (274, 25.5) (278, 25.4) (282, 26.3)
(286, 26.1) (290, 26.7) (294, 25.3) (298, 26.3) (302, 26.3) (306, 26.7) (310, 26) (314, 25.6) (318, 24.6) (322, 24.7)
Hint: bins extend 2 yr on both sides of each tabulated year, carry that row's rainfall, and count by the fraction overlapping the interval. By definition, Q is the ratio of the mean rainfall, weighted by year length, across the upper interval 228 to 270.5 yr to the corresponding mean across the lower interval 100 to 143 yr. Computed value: 1.14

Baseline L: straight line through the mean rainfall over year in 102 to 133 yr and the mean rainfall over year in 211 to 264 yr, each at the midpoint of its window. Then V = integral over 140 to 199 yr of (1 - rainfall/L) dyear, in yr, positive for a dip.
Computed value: 1.22 yr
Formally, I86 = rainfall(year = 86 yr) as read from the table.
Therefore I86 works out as 22.4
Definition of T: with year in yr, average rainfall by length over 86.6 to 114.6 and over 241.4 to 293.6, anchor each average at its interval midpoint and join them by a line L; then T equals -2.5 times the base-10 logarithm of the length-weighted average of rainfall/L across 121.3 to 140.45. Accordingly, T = -0.02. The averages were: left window 21.9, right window 26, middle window 23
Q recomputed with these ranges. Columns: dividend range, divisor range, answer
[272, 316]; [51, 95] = 1.22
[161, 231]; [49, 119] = 1.14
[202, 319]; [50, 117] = 1.20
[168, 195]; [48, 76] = 1.15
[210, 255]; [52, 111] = 1.19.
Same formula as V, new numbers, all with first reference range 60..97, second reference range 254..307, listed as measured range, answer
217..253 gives -0.5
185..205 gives -0.1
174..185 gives 0.1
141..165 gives 0.3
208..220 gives -0.5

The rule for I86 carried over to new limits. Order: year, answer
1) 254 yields 26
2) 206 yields 24.8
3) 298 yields 26.3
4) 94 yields 21.3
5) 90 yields 21.6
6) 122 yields 22.3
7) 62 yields 21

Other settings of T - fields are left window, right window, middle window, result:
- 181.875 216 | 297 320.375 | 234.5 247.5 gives -0.01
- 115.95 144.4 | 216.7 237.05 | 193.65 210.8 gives 0.00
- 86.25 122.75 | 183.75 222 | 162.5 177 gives 0.03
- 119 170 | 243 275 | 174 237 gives -0.01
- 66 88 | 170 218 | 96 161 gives 0.01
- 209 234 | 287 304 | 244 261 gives -0.01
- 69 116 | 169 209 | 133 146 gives 0.00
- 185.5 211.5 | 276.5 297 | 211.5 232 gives -0.03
